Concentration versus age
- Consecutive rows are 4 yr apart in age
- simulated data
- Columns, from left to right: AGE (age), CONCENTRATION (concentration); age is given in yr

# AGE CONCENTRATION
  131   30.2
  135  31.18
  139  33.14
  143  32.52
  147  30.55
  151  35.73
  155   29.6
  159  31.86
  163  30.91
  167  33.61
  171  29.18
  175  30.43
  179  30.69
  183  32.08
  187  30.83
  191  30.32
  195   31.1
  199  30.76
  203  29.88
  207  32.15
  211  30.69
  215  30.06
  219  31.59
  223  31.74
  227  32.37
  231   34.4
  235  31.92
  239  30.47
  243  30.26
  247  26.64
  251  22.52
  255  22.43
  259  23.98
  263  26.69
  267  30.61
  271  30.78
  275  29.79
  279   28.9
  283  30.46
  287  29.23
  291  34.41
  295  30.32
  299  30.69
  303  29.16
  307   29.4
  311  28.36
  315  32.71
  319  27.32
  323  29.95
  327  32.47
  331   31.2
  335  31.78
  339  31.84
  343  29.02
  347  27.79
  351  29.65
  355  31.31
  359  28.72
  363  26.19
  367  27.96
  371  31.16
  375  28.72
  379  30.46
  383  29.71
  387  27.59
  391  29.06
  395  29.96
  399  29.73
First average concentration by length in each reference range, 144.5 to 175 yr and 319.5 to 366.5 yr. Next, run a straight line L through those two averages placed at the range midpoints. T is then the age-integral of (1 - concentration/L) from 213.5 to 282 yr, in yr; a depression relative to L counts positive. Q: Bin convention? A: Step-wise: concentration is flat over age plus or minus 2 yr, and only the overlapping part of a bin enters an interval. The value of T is 3.6 yr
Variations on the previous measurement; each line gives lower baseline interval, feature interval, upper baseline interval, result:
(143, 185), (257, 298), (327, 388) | 1.2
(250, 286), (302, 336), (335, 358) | -1.3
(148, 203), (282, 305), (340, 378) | -0.7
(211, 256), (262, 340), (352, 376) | -2.6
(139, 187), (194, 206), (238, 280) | -0.3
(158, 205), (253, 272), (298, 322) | 2.1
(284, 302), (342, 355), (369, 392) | 0.4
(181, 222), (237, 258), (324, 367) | 2.9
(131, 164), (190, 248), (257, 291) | -1.4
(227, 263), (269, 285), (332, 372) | -0.8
